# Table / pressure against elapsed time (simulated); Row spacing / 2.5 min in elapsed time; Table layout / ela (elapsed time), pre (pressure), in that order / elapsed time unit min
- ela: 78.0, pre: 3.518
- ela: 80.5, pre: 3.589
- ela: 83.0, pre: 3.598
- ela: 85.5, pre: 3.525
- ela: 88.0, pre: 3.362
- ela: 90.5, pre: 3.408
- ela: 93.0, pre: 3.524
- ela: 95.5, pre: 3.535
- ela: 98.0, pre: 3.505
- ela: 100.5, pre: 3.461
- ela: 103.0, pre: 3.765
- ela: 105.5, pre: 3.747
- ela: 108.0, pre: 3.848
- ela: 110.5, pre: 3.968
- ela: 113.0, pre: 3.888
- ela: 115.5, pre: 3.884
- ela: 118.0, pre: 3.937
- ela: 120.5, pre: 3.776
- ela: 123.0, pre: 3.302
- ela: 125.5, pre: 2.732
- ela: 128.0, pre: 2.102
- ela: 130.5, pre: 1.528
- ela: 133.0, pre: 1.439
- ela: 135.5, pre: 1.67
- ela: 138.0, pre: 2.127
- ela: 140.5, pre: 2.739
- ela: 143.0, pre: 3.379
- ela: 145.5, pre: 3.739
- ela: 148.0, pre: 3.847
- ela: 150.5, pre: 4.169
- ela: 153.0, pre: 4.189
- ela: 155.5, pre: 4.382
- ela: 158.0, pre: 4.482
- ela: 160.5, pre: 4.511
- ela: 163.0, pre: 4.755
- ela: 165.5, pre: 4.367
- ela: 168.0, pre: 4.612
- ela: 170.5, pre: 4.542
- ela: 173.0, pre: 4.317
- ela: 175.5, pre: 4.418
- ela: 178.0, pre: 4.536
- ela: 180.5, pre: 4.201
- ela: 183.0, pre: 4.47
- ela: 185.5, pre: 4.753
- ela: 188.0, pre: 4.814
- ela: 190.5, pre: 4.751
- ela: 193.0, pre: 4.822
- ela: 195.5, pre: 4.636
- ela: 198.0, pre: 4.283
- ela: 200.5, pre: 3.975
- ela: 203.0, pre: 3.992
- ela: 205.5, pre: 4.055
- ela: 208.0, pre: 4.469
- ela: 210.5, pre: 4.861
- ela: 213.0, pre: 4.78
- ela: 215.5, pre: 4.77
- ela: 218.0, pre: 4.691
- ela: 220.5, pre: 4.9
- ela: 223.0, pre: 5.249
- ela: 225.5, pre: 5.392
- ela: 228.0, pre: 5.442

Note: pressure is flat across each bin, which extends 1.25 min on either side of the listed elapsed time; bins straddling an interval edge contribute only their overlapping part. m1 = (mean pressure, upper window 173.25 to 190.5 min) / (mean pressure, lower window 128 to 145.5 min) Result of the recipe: 2.01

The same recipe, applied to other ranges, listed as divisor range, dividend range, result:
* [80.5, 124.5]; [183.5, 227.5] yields 1.28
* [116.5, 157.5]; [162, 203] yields 1.45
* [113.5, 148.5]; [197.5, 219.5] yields 1.55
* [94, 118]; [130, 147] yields 0.65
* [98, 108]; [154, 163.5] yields 1.23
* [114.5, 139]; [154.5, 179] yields 1.70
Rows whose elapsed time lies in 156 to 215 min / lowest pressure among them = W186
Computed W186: 3.975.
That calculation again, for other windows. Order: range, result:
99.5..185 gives 1.439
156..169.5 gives 4.367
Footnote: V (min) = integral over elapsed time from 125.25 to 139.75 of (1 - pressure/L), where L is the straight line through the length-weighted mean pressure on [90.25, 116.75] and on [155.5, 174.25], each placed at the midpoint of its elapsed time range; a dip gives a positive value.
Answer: 7.7 min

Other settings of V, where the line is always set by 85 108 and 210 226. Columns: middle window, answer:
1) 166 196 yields -0.35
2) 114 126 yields 0.73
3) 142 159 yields 0.58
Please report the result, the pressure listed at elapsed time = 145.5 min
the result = 3.739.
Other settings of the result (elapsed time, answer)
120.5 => 3.776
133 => 1.439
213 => 4.78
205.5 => 4.055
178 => 4.536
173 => 4.317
